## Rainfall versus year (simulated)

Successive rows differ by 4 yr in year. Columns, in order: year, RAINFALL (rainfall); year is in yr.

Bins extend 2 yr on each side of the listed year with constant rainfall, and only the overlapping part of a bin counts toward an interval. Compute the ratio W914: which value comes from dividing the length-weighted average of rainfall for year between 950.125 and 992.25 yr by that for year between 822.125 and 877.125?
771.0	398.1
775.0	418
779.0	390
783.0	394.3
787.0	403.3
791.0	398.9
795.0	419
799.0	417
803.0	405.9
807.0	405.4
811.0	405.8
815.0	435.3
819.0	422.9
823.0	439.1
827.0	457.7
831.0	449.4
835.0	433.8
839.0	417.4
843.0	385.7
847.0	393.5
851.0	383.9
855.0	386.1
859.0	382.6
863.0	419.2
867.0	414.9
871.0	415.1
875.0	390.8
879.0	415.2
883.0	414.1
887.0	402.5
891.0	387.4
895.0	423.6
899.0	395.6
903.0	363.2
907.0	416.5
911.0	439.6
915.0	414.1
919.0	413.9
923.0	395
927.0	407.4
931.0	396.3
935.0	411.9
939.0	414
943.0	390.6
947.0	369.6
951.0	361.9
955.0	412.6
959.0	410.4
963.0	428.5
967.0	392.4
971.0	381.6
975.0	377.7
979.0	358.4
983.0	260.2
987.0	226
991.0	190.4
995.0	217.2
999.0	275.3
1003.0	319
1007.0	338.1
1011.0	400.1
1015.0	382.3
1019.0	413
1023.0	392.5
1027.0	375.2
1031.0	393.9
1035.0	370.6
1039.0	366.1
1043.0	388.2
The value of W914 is 0.85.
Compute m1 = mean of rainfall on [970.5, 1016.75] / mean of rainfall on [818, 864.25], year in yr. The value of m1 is 0.7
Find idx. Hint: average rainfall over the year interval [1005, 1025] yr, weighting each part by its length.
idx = 385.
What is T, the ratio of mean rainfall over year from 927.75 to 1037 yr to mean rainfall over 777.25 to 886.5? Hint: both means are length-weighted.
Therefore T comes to 0.87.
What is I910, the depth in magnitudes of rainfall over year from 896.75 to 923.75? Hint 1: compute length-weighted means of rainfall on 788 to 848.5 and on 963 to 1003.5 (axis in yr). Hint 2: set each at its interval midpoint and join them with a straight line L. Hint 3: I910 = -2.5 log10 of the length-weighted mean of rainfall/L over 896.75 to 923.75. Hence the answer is -0.14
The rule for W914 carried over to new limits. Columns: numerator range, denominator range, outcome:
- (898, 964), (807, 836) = 0.93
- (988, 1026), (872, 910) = 0.81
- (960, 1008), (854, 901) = 0.78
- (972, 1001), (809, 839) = 0.64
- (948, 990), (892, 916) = 0.88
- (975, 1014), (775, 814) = 0.72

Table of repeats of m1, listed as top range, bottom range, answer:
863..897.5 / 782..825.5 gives 0.99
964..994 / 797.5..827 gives 0.74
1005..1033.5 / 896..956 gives 0.96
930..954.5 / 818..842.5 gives 0.90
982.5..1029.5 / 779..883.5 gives 0.77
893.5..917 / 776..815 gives 1.01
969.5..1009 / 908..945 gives 0.72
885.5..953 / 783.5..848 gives 0.96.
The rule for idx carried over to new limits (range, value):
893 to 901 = 410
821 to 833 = 449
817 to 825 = 431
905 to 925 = 416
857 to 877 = 405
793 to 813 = 411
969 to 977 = 380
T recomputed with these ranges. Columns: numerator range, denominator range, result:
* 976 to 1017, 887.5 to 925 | 0.74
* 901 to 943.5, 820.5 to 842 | 0.93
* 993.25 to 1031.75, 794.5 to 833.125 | 0.82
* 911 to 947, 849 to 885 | 1.01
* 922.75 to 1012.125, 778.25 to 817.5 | 0.86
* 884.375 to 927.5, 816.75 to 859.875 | 0.98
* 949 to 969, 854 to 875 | 0.99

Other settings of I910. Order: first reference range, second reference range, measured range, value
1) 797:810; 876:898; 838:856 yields 0.043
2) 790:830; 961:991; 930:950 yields -0.116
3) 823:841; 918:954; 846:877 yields 0.075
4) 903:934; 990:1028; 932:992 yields 0.033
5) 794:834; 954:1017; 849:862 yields 0.047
